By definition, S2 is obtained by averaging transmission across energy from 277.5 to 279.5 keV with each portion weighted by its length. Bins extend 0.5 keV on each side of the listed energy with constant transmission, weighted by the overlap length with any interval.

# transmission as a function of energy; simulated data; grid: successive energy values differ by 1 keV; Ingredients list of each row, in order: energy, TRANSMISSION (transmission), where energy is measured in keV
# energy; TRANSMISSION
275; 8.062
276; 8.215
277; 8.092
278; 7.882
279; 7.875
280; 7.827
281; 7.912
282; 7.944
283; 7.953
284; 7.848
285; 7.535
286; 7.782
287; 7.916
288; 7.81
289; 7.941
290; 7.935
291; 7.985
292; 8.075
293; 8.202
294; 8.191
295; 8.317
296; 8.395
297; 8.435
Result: 7.88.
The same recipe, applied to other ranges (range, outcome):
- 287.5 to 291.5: 7.92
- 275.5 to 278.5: 8.06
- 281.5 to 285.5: 7.82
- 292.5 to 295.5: 8.24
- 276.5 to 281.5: 7.92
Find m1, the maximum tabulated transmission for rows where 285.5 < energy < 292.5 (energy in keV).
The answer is 8.075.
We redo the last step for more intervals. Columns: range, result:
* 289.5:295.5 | 8.317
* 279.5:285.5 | 7.953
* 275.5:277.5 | 8.215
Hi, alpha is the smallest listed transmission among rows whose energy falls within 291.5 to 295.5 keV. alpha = 8.075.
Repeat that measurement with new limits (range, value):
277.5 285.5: 7.535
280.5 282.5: 7.912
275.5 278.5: 7.882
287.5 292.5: 7.81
